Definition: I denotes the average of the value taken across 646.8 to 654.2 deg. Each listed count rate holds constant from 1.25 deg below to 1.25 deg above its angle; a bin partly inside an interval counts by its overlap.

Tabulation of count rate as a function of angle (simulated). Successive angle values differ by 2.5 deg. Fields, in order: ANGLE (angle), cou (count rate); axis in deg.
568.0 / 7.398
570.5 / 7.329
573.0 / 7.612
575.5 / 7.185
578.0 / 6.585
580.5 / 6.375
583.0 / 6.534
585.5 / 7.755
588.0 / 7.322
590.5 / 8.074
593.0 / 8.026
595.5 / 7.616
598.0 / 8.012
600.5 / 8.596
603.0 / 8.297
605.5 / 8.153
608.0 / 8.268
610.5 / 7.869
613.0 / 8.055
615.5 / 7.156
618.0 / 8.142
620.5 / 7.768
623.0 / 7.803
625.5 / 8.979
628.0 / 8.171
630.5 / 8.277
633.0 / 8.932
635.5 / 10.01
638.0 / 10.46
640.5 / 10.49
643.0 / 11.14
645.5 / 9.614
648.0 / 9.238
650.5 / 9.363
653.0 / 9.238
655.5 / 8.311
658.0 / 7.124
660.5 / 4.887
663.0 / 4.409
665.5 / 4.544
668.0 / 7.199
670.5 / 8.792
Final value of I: 9.28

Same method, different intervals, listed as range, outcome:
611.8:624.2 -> 7.78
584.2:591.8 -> 7.71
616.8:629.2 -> 8.17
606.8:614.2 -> 8.06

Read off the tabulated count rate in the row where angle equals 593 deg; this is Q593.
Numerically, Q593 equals 8.026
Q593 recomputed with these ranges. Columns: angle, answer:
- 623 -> 7.803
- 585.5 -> 7.755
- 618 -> 8.142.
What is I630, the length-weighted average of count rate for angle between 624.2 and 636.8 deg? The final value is 8.88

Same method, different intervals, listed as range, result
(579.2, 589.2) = 6.99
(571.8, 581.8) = 6.93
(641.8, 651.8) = 9.83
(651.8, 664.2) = 6.79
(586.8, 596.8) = 7.76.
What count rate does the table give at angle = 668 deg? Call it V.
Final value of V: 7.199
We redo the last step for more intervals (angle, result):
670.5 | 8.792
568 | 7.398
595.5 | 7.616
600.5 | 8.596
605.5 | 8.153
